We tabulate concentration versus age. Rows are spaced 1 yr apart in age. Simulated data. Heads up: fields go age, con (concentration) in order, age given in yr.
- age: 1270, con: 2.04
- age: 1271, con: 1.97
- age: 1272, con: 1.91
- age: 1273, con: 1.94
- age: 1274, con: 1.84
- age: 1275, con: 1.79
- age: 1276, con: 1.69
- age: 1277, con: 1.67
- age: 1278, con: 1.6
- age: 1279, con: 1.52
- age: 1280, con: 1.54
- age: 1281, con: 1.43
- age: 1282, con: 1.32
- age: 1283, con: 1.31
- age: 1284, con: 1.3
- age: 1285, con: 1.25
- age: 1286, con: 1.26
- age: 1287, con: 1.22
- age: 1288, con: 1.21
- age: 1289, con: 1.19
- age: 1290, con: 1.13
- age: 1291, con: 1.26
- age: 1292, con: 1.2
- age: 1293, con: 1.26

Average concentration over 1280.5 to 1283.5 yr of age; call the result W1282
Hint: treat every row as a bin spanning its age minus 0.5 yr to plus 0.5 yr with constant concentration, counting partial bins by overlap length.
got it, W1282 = 1.35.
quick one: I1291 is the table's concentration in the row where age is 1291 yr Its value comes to 1.26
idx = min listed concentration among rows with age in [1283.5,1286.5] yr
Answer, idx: 1.25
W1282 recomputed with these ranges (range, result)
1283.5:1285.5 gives 1.27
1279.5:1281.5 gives 1.48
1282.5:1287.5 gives 1.27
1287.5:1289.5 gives 1.2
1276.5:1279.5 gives 1.6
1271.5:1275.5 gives 1.87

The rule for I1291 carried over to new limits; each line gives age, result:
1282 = 1.32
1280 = 1.54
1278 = 1.6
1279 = 1.52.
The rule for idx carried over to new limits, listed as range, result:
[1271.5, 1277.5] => 1.67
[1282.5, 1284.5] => 1.3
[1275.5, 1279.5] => 1.52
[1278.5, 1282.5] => 1.32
